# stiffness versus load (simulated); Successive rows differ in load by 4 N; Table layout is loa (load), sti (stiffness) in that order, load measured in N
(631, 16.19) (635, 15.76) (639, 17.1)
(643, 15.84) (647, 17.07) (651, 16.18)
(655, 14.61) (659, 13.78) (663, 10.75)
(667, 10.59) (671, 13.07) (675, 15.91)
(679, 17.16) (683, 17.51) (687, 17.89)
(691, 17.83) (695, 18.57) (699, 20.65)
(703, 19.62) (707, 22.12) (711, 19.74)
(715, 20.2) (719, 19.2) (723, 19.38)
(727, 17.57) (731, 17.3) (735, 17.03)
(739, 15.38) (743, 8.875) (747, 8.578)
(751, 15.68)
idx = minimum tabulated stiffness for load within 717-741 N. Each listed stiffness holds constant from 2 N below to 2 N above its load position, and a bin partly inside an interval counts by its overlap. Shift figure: 15.38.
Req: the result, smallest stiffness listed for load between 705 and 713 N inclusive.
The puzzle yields 19.74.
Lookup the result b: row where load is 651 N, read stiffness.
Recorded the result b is 16.18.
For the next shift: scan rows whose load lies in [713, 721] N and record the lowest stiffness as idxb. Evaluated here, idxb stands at 19.2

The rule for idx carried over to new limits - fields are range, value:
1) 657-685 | 10.59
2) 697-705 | 19.62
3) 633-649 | 15.76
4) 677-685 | 17.16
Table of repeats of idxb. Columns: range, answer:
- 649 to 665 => 10.75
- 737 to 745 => 8.875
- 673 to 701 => 15.91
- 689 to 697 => 17.83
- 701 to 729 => 17.57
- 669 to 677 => 13.07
